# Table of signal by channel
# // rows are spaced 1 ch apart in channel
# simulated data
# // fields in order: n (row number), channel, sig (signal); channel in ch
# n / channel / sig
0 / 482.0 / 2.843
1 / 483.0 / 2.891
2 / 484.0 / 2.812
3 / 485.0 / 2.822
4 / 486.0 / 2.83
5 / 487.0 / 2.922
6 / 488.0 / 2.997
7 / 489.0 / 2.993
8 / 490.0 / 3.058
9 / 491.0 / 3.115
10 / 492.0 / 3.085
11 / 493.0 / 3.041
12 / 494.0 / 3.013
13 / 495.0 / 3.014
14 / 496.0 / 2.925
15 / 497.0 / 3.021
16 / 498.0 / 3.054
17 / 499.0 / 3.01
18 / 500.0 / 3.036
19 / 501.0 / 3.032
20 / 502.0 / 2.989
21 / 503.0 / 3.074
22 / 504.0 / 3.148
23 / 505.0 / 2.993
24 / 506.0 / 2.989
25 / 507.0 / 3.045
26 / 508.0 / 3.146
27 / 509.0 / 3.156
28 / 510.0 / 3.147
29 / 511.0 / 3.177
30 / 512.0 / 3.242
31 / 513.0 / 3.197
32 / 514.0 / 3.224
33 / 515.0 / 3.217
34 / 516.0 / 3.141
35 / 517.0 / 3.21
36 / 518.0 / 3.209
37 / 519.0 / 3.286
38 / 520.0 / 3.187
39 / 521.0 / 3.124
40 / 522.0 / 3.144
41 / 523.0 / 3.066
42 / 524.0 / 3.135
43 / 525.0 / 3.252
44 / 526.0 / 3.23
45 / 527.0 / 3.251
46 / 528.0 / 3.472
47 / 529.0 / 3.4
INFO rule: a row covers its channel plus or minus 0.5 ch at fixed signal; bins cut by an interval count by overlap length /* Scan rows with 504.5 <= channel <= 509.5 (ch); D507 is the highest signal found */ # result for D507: 3.156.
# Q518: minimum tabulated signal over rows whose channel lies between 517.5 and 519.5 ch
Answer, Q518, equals 3.209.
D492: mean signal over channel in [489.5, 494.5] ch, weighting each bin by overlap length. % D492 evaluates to 3.06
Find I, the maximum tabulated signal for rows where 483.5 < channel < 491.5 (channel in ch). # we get 3.115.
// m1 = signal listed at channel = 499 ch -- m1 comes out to 3.01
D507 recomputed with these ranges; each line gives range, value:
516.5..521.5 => 3.286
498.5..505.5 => 3.148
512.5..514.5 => 3.224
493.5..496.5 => 3.014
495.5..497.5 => 3.021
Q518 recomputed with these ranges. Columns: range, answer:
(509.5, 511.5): 3.147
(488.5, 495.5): 2.993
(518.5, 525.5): 3.066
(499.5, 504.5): 2.989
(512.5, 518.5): 3.141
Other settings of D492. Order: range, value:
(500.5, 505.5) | 3.05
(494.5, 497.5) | 2.99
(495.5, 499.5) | 3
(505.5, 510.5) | 3.1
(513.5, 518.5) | 3.2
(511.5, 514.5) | 3.22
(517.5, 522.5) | 3.19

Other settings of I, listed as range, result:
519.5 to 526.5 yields 3.252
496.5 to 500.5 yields 3.054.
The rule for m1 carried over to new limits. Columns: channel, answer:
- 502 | 2.989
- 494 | 3.013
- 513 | 3.197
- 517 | 3.21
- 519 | 3.286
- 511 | 3.177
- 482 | 2.843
